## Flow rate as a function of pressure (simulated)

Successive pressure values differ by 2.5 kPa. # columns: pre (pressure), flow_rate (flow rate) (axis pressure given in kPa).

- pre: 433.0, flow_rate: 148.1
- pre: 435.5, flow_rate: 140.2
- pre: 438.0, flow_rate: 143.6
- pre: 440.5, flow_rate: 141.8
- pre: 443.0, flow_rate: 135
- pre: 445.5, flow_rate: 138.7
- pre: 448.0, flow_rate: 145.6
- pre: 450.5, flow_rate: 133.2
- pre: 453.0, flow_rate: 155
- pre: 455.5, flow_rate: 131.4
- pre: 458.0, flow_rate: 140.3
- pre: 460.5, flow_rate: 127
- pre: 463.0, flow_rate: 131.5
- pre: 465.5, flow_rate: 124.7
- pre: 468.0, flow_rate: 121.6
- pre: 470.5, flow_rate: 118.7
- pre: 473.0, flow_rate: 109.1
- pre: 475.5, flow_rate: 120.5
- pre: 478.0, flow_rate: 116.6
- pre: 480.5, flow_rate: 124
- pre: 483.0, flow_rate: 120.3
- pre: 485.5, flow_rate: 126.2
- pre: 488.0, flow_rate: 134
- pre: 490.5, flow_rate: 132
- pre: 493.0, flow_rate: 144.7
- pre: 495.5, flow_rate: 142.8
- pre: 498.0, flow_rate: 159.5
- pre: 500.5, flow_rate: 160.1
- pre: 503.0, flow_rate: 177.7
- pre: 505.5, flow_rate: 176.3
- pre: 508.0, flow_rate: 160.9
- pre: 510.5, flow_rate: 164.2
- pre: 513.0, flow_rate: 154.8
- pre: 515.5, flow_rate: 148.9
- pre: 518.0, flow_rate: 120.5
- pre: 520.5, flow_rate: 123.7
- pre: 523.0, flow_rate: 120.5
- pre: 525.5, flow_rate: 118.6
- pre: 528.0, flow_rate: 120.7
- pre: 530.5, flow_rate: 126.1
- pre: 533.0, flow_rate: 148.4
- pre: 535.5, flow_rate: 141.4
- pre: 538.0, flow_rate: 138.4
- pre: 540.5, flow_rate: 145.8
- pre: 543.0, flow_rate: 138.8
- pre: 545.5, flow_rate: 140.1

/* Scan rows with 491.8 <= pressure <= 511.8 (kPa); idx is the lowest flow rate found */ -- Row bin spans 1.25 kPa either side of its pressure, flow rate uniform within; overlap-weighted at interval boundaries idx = 142.8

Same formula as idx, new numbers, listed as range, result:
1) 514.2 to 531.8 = 118.6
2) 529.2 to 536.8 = 126.1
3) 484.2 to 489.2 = 126.2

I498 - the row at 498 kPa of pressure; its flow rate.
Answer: 159.5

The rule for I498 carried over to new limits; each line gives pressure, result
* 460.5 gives 127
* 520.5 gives 123.7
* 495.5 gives 142.8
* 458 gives 140.3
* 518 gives 120.5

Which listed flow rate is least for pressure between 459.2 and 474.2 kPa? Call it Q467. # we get 109.1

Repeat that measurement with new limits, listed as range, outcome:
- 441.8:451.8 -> 133.2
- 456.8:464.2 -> 127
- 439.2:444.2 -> 135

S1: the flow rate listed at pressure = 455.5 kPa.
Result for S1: 131.4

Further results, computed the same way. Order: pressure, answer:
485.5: 126.2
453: 155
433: 148.1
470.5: 118.7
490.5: 132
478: 116.6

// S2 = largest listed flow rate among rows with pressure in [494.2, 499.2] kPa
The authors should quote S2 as 159.5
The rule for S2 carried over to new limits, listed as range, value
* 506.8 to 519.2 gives 164.2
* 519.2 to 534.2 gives 148.4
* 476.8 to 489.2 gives 134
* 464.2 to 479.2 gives 124.7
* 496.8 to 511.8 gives 177.7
